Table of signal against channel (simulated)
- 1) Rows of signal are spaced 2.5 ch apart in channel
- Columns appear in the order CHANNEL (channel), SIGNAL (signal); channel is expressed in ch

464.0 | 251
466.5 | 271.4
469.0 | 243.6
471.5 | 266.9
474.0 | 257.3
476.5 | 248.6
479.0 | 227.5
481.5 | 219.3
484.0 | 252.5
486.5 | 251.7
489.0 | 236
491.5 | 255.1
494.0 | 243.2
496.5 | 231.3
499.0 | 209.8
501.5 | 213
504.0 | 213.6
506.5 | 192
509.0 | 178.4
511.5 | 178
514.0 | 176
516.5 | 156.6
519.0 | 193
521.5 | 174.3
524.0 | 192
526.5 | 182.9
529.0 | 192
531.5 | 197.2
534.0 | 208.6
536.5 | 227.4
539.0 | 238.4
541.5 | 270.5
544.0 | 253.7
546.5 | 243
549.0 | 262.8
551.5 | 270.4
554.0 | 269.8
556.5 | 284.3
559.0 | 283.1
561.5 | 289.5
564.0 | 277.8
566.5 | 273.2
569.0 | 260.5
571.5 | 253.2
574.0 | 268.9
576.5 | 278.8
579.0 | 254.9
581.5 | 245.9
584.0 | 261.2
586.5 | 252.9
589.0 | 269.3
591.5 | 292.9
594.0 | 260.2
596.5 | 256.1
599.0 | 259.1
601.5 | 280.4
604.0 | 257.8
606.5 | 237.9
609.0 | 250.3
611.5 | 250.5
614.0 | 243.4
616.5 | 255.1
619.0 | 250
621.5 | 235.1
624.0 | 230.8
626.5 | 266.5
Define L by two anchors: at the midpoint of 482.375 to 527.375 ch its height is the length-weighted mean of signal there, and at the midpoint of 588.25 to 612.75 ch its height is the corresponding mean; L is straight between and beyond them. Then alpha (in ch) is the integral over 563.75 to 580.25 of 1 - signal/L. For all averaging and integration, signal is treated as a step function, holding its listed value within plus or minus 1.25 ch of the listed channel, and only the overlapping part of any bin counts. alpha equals -1.4 ch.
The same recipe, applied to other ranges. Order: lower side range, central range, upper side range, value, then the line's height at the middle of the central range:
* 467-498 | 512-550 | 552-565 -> 8.2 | 267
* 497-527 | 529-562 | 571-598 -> -3.9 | 224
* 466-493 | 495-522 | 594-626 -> 6.0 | 248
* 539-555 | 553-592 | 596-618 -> -1.8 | 257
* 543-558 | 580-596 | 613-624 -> -0.6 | 253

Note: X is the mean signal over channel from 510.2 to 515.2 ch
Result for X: 177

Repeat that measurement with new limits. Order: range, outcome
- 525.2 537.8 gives 202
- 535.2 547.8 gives 247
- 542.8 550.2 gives 253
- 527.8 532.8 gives 195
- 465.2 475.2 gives 260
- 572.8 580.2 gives 268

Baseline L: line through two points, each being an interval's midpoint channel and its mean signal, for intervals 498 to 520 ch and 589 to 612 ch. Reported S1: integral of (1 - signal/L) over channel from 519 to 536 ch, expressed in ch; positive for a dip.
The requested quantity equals 1.0 ch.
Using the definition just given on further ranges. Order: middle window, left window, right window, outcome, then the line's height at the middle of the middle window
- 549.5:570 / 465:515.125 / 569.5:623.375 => -2.34 ch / 248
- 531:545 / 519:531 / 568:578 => -1.73 ch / 208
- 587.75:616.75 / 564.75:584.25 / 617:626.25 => -0.98 ch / 251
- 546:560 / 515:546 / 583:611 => -2.73 ch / 226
